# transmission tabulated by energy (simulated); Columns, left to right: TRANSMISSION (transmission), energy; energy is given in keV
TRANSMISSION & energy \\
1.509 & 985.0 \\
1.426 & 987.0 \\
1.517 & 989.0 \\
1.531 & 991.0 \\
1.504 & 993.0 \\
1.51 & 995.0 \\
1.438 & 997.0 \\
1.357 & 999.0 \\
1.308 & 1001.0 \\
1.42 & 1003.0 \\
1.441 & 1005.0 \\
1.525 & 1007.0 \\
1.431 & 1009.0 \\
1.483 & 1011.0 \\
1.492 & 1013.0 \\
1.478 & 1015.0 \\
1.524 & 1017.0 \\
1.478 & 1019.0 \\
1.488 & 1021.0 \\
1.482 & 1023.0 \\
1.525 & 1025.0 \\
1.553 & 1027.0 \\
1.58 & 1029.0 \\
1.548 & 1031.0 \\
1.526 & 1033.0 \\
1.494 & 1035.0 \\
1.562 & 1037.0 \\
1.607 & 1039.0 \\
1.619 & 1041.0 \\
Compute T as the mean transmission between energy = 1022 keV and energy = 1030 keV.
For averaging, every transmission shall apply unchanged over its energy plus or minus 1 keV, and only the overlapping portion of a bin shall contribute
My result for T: 1.53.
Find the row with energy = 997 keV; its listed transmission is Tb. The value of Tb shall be 1.438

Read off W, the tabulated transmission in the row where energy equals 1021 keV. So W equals 1.488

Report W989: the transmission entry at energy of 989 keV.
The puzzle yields 1.517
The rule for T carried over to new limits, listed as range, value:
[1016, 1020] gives 1.5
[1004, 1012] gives 1.47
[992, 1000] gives 1.45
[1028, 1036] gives 1.54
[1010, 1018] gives 1.49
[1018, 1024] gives 1.48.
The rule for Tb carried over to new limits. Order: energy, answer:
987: 1.426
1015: 1.478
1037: 1.562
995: 1.51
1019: 1.478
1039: 1.607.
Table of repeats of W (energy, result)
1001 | 1.308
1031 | 1.548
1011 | 1.483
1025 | 1.525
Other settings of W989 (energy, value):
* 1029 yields 1.58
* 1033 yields 1.526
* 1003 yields 1.42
